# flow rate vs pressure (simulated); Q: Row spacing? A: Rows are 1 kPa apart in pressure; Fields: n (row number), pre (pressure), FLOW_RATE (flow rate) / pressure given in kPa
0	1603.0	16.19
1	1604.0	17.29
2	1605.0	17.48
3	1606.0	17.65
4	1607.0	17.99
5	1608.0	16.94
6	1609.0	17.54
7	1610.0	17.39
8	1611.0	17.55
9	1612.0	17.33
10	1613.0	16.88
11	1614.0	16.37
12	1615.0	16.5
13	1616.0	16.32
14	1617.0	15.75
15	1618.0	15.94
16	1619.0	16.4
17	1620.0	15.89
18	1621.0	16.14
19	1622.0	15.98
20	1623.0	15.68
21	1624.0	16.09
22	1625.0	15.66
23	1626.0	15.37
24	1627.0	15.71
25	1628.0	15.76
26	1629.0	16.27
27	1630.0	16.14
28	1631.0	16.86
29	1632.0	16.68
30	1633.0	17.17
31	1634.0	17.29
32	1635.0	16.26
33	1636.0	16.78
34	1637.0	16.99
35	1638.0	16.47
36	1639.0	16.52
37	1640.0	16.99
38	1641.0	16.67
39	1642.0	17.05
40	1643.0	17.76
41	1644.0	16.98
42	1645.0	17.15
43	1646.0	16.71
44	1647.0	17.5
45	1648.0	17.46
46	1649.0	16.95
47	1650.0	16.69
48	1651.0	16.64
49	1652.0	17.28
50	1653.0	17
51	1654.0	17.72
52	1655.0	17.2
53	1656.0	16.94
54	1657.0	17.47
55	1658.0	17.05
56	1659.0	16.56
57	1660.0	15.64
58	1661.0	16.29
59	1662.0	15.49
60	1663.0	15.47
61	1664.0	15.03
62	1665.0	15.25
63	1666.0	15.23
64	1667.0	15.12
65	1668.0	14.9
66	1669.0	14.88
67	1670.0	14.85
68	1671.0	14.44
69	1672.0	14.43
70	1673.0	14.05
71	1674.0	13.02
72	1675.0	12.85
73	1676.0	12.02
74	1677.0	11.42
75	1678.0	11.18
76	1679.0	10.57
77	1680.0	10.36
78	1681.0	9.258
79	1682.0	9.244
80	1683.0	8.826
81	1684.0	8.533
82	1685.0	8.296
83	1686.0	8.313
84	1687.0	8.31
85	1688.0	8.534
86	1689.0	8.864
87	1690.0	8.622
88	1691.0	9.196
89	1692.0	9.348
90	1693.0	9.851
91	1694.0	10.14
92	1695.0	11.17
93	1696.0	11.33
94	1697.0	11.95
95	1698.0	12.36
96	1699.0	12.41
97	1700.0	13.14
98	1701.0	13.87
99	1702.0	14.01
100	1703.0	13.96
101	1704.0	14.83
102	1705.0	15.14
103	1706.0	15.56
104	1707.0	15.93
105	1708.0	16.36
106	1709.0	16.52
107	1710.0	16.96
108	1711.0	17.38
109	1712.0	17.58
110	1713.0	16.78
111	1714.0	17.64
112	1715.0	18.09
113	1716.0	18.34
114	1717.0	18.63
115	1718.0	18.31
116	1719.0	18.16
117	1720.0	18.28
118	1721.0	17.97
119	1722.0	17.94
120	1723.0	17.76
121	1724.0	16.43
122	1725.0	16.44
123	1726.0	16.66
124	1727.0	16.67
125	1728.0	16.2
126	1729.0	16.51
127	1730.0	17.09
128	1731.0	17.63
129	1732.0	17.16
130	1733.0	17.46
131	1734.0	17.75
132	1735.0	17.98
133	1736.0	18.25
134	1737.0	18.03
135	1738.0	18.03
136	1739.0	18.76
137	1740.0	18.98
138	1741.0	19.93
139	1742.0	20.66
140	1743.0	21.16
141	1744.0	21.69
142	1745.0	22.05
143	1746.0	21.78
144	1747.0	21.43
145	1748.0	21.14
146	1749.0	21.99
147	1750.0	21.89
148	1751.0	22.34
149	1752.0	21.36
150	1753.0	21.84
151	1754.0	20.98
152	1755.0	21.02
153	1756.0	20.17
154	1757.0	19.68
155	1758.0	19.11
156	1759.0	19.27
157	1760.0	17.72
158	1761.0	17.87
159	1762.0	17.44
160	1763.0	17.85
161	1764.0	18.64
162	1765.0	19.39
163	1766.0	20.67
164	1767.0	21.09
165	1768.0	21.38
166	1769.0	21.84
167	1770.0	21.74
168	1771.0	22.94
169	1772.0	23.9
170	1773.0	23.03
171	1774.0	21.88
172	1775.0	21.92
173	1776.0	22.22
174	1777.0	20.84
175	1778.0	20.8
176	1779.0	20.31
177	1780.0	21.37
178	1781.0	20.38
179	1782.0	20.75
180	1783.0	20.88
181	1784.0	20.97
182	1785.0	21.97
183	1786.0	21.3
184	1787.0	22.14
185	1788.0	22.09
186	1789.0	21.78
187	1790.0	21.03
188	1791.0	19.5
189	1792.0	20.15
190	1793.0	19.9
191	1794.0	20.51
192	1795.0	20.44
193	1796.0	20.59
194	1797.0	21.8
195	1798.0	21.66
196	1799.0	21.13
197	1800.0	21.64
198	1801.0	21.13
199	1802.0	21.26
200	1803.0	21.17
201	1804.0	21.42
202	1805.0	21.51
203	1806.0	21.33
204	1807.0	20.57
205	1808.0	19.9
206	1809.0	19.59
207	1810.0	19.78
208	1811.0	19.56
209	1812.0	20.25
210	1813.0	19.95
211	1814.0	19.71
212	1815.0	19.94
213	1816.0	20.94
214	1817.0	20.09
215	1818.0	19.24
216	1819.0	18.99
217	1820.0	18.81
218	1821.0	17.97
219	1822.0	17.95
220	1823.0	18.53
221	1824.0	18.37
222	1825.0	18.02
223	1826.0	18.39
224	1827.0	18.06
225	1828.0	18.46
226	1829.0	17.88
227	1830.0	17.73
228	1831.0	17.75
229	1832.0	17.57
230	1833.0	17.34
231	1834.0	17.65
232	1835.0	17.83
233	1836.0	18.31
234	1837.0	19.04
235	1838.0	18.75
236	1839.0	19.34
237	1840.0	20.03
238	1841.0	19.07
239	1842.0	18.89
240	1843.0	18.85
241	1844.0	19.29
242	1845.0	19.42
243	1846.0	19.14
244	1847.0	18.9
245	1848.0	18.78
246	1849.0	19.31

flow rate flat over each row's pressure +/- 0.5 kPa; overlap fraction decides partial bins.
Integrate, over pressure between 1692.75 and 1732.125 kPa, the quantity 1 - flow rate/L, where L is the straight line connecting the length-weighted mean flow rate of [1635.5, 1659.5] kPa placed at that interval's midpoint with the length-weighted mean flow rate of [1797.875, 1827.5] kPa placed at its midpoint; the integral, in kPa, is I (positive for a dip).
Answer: 5.2 kPa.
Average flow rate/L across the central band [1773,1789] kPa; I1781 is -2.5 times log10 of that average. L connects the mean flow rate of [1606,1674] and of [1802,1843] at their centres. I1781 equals -0.156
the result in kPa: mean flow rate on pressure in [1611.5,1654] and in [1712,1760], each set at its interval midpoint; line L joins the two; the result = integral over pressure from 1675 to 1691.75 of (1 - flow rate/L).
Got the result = 7.72 kPa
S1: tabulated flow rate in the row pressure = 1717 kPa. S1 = 18.63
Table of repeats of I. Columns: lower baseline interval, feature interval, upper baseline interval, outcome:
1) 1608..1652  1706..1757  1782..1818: 1.1 kPa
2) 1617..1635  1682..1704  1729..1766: 9.1 kPa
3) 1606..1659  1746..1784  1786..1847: -4.0 kPa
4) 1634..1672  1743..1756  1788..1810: -1.5 kPa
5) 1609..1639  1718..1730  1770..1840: 0.8 kPa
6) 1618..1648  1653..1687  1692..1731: 5.4 kPa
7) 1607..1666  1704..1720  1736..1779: 1.7 kPa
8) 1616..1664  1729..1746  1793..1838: -0.7 kPa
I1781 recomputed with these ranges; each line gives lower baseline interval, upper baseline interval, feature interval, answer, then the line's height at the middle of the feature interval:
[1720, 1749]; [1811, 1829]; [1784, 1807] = -0.121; 18.9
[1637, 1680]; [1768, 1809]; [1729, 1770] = -0.010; 19.6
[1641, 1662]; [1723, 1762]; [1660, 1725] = 0.293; 18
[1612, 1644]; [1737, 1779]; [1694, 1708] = 0.361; 18.8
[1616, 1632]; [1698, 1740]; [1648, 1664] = -0.026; 16.3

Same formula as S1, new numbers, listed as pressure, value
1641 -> 16.67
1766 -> 20.67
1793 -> 19.9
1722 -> 17.94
